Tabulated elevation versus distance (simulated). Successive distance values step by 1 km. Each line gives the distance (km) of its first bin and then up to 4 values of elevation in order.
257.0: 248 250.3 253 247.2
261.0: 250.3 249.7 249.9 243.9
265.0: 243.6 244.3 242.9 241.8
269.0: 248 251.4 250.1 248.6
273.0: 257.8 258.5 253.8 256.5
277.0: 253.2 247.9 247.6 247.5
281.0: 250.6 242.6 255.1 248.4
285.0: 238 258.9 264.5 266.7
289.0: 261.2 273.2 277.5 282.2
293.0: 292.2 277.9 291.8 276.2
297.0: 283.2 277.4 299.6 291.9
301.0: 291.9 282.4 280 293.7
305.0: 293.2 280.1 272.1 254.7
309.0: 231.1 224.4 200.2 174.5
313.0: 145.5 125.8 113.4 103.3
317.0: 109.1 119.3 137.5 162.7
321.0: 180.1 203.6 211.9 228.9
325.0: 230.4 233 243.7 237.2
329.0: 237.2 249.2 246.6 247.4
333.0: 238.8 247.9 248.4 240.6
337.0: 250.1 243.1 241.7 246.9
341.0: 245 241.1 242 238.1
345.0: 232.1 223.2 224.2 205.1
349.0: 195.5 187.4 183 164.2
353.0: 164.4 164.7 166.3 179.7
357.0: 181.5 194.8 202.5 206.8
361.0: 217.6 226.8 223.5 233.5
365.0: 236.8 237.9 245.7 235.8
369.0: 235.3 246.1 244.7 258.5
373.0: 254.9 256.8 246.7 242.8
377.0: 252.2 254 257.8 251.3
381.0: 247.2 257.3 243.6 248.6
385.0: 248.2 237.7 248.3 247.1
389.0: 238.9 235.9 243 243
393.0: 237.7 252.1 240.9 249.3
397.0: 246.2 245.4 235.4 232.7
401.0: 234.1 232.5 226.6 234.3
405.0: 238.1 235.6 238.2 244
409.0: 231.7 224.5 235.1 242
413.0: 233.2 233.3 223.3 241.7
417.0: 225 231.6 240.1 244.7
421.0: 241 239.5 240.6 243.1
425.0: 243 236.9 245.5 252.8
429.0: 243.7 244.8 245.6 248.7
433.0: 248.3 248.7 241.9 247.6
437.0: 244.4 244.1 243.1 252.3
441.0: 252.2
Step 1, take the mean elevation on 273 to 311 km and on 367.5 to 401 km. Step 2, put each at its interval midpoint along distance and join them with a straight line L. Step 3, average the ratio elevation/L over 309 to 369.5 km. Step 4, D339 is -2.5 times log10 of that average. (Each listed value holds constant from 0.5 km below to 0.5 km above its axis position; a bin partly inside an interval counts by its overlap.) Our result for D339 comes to 0.224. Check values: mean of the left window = 266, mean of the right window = 246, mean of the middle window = 208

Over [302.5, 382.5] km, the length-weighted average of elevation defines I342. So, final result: 220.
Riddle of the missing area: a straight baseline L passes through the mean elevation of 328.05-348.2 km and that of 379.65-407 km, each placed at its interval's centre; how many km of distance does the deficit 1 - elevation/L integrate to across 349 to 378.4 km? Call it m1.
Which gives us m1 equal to 2.8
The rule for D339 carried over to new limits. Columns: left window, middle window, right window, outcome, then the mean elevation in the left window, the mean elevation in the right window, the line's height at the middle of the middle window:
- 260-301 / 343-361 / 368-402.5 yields 0.26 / 260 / 245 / 250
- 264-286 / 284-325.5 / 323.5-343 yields 0.06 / 249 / 242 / 245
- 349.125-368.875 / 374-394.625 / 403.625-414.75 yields -0.13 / 203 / 235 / 219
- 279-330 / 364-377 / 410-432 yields -0.03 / 235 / 239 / 238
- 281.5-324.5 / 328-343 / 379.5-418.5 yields -0.04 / 234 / 239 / 236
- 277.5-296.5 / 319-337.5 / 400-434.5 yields 0.13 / 263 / 238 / 255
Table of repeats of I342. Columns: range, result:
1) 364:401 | 245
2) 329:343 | 245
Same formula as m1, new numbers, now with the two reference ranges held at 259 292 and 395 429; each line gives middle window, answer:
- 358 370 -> 0.8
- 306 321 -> 4.5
